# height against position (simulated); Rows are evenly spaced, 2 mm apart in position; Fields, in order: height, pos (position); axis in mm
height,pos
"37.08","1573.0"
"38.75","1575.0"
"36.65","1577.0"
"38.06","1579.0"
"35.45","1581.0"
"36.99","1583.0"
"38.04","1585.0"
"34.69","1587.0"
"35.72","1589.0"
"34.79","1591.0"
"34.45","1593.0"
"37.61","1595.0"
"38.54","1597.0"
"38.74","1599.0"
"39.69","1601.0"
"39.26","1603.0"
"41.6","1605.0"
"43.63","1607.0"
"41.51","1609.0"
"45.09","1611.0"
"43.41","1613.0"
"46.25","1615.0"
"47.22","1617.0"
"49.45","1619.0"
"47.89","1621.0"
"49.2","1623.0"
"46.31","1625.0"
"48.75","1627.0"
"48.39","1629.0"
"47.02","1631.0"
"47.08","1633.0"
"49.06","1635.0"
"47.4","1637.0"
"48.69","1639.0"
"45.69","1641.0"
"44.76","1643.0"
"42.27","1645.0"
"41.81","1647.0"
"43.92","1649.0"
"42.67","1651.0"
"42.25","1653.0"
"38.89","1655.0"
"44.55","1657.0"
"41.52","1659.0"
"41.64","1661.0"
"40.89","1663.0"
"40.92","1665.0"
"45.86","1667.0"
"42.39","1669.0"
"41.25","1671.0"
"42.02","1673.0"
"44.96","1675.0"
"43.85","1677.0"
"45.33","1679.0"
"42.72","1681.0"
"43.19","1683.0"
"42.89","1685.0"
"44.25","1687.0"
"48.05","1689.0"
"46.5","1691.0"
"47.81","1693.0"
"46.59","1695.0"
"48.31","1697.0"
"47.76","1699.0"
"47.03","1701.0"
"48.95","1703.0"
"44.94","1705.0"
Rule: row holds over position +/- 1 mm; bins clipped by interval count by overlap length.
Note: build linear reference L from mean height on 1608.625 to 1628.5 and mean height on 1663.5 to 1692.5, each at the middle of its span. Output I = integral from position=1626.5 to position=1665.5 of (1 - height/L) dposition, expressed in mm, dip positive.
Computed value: 0.9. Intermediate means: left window 46.7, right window 43.9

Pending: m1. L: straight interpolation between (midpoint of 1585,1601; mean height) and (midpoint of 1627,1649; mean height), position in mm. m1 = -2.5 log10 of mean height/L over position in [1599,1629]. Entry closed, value -0.093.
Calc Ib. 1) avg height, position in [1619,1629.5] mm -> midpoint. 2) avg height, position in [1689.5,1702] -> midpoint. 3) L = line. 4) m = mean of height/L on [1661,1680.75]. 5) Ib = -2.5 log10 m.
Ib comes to 0.11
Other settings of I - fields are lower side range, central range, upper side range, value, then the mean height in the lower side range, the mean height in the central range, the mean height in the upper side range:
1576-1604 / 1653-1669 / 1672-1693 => 0.3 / 37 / 42.1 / 44.5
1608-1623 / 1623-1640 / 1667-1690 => -0.9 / 46.1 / 47.9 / 43.8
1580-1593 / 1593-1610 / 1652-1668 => -1.2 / 35.8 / 39.7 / 42.1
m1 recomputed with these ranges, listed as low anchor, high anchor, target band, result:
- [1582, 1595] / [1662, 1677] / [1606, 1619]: -0.18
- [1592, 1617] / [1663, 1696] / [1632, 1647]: -0.09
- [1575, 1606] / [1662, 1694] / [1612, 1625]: -0.19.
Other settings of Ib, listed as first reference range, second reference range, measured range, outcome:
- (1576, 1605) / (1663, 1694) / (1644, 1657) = -0.01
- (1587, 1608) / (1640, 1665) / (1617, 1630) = -0.20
